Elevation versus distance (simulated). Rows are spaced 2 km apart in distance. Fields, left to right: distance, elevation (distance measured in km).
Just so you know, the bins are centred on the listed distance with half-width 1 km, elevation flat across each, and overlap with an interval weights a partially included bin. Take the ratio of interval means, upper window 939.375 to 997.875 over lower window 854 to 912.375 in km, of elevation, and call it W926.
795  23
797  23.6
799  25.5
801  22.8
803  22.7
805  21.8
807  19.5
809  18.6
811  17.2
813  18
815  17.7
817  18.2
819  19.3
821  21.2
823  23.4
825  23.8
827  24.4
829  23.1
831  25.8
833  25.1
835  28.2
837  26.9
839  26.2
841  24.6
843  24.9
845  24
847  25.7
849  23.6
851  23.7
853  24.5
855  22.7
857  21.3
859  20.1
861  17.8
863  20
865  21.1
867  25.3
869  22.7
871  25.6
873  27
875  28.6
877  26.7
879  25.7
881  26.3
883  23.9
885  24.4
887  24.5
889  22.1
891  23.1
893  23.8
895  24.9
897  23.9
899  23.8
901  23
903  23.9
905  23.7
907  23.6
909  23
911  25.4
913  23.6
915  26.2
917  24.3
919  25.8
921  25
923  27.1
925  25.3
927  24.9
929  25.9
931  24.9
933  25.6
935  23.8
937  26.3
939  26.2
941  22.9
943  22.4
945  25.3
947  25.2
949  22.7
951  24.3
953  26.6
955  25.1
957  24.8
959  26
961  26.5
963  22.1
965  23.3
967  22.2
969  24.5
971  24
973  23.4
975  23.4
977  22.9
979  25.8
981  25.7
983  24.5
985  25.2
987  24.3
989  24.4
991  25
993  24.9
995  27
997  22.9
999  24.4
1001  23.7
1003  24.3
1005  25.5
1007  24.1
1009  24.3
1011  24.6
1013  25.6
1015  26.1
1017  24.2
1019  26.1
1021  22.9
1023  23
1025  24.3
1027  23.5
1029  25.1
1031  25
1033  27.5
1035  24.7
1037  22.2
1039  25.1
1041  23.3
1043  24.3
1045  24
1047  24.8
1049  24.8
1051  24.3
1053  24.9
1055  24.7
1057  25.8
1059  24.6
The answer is 1.0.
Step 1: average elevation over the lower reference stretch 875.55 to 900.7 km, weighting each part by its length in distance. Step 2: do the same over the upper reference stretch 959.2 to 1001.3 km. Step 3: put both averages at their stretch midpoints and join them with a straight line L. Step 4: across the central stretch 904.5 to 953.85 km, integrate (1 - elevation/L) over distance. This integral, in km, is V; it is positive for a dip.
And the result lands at -0.8 km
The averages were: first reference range 24.5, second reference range 24.3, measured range 24.8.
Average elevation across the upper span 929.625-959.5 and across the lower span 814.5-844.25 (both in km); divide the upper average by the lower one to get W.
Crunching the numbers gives 1.0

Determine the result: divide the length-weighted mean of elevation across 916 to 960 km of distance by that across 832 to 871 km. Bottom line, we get 1.06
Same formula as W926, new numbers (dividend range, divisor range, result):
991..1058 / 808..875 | 1.08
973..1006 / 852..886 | 1.04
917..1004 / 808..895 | 1.06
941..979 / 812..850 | 1.03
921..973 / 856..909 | 1.04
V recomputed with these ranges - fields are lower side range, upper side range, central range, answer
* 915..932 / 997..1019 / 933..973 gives 1.2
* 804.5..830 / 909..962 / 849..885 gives -2.1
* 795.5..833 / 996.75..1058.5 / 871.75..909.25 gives -3.2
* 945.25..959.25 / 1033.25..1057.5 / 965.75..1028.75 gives 0.7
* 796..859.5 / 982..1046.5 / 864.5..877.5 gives -1.2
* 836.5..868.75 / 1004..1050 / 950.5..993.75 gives -0.6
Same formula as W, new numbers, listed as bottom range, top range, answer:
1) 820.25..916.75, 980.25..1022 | 1.03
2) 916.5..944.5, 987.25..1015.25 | 0.99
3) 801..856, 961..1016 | 1.07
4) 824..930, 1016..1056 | 1.00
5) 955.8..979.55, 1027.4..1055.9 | 1.02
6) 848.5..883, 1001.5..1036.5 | 1.04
